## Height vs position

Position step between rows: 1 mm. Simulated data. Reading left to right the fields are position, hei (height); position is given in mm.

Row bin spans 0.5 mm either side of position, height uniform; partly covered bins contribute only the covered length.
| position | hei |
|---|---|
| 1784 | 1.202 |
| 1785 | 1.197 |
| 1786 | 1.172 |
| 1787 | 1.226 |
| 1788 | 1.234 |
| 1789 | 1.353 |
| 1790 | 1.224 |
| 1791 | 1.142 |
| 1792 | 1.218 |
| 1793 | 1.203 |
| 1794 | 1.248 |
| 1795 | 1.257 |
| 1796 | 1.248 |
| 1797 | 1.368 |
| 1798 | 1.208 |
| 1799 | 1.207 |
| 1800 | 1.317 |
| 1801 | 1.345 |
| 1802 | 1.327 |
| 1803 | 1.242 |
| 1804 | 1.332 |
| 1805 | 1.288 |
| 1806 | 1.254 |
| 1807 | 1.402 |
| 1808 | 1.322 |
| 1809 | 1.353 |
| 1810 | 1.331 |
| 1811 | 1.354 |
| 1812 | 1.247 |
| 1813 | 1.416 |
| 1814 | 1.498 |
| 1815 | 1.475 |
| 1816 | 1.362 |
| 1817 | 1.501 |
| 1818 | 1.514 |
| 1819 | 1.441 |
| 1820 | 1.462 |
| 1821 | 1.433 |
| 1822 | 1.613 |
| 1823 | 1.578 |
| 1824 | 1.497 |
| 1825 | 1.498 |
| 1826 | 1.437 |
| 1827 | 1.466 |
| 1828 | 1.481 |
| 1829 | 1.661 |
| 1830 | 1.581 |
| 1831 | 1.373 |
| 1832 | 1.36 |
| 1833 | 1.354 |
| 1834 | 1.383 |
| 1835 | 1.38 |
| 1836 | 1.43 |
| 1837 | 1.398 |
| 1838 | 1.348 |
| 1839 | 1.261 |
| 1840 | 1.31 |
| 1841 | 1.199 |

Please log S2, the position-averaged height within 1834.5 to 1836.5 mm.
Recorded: 1.4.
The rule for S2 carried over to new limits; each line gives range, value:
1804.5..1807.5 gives 1.31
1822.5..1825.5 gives 1.52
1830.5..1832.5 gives 1.37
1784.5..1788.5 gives 1.21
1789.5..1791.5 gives 1.18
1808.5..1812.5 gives 1.32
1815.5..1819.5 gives 1.45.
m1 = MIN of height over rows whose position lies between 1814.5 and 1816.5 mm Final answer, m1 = 1.362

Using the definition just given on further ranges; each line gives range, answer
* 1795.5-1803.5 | 1.207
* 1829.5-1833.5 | 1.354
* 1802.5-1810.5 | 1.242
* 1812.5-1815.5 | 1.416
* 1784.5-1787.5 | 1.172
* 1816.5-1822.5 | 1.433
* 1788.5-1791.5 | 1.142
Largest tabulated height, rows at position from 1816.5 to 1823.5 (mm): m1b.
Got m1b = 1.613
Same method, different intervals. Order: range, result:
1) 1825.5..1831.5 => 1.661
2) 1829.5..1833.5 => 1.581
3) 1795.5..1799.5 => 1.368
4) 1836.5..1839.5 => 1.398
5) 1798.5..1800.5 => 1.317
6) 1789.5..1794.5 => 1.248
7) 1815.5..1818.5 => 1.514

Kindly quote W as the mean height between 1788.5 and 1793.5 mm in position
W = 1.23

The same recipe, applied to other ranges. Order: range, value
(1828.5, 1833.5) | 1.47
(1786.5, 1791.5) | 1.24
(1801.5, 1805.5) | 1.3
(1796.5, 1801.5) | 1.29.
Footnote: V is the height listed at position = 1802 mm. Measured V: 1.327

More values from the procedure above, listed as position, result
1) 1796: 1.248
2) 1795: 1.257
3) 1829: 1.661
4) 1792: 1.218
